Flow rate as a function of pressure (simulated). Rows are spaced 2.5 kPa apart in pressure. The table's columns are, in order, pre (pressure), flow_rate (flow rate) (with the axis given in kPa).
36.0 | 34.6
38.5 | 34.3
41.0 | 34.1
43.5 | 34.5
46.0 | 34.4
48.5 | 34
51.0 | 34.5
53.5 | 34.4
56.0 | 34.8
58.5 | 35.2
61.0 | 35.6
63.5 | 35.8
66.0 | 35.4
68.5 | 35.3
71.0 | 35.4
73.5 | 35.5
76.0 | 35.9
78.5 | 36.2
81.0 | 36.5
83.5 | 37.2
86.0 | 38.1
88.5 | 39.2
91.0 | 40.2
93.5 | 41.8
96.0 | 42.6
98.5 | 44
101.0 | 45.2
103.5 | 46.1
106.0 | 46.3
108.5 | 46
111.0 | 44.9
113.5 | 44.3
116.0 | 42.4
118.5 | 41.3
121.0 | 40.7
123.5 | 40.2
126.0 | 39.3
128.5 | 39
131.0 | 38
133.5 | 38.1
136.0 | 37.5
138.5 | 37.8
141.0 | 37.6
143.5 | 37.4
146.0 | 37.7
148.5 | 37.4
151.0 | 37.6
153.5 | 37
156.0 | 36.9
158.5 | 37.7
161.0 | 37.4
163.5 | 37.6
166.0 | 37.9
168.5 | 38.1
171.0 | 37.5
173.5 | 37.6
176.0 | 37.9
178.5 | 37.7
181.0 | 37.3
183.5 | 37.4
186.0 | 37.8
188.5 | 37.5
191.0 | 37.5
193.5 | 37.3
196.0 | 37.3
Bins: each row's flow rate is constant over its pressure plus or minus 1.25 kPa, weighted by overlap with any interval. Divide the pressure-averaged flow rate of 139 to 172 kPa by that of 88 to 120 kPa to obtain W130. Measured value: 0.86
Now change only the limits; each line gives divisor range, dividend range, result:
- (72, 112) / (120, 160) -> 0.93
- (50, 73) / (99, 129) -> 1.23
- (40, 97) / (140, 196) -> 1.03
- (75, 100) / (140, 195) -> 0.96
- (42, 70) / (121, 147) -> 1.10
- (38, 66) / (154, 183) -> 1.08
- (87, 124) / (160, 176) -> 0.88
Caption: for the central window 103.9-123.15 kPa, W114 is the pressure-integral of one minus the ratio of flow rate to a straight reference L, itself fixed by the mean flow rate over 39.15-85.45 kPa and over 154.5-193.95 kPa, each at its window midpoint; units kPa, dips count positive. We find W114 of -3.9 kPa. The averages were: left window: 35.3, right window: 37.6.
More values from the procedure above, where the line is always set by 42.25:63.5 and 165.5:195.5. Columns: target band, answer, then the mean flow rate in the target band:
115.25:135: -1.86 kPa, 39.8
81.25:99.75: -2.41 kPa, 40.2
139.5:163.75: -0.31 kPa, 37.4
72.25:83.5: -0.27 kPa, 36.2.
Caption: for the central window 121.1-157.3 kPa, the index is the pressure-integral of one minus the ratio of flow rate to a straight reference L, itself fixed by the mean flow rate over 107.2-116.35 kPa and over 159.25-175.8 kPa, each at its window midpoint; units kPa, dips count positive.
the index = 2.8 kPa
